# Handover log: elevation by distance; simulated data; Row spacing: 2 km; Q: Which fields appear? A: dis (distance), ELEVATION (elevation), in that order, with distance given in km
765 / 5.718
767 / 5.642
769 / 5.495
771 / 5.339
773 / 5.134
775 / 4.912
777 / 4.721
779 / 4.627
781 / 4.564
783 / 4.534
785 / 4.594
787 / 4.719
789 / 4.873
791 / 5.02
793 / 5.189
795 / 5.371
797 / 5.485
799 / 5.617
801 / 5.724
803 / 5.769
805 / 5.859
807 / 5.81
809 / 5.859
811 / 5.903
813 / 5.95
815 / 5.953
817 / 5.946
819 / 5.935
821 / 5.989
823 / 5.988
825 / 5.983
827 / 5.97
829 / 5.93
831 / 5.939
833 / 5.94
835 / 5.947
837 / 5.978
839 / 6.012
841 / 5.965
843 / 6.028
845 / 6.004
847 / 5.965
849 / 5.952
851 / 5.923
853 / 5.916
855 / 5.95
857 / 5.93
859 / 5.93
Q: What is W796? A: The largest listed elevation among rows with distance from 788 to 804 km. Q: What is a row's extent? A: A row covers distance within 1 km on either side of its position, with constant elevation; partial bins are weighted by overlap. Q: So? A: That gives 5.769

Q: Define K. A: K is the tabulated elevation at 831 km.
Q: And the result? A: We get 5.939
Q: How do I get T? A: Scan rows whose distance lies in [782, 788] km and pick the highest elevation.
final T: 4.719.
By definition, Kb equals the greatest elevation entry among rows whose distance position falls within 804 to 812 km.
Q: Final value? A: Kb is 5.903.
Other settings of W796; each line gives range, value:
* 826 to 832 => 5.97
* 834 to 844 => 6.028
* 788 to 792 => 5.02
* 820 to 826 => 5.989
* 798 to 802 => 5.724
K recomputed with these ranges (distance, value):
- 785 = 4.594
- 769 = 5.495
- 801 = 5.724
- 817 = 5.946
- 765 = 5.718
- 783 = 4.534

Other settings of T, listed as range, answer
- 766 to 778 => 5.642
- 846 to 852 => 5.965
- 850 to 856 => 5.95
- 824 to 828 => 5.983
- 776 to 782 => 4.721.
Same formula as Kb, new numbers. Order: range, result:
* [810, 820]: 5.953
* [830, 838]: 5.978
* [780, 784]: 4.564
